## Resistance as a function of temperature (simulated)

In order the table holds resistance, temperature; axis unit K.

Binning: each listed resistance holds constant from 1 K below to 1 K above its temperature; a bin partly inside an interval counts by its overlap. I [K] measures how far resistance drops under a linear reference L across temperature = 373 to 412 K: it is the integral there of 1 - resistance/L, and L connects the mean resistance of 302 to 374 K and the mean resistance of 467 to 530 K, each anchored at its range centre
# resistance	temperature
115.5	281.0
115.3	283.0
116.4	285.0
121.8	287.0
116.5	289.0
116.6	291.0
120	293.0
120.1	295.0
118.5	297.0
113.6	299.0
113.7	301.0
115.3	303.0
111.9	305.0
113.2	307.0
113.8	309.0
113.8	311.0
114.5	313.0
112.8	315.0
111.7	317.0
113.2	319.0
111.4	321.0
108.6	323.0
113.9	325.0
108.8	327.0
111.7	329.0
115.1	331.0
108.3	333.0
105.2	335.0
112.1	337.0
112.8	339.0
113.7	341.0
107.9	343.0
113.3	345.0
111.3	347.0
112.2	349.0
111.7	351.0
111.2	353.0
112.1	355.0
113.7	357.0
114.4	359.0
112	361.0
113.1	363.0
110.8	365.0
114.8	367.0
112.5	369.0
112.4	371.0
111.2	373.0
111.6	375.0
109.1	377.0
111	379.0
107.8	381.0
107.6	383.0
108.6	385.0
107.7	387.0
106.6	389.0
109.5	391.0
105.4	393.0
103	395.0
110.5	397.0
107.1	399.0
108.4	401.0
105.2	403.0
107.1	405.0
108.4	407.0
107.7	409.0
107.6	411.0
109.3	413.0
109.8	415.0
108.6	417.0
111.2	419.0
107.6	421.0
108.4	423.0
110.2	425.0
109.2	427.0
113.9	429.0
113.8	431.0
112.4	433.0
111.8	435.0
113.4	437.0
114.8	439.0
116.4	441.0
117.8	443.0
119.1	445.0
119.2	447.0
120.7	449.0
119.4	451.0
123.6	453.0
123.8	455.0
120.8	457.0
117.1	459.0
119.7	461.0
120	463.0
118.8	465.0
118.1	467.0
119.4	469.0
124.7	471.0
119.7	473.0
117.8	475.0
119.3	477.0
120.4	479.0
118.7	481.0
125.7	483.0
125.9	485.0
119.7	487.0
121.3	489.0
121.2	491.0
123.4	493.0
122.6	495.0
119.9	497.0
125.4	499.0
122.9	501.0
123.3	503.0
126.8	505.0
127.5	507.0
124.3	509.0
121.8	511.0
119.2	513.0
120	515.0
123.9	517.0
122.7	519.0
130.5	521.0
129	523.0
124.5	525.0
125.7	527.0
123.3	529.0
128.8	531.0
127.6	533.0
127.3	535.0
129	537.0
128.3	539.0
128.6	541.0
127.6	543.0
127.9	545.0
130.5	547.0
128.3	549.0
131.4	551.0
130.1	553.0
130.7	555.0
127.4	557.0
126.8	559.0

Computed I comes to 2.62 K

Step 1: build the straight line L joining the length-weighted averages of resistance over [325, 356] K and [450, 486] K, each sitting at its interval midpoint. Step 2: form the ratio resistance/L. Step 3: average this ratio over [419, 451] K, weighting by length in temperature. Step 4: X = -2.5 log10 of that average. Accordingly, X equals 0.04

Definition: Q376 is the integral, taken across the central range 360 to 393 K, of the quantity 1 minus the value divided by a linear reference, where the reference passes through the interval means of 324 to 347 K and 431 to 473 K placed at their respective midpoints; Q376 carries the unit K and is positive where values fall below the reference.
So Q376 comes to 1.0 K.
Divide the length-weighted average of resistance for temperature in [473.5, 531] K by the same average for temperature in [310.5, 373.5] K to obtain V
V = 1.10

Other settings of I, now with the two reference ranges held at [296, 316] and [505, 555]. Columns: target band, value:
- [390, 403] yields 1.3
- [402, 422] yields 2.0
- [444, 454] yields 0.1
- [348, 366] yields 0.7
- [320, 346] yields 1.0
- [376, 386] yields 0.8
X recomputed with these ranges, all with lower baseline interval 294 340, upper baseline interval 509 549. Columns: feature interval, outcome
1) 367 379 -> 0.04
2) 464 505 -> 0.02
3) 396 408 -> 0.10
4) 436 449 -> 0.03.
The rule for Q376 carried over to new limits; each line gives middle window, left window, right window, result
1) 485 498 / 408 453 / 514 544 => 0.0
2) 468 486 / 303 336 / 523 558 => 0.3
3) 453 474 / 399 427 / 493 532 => -0.7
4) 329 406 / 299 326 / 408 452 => 1.8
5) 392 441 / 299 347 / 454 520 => 3.4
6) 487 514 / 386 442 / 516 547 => -0.1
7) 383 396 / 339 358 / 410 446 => 0.6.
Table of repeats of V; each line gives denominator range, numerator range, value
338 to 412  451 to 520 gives 1.11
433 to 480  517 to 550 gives 1.07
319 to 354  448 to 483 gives 1.08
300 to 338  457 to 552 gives 1.10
